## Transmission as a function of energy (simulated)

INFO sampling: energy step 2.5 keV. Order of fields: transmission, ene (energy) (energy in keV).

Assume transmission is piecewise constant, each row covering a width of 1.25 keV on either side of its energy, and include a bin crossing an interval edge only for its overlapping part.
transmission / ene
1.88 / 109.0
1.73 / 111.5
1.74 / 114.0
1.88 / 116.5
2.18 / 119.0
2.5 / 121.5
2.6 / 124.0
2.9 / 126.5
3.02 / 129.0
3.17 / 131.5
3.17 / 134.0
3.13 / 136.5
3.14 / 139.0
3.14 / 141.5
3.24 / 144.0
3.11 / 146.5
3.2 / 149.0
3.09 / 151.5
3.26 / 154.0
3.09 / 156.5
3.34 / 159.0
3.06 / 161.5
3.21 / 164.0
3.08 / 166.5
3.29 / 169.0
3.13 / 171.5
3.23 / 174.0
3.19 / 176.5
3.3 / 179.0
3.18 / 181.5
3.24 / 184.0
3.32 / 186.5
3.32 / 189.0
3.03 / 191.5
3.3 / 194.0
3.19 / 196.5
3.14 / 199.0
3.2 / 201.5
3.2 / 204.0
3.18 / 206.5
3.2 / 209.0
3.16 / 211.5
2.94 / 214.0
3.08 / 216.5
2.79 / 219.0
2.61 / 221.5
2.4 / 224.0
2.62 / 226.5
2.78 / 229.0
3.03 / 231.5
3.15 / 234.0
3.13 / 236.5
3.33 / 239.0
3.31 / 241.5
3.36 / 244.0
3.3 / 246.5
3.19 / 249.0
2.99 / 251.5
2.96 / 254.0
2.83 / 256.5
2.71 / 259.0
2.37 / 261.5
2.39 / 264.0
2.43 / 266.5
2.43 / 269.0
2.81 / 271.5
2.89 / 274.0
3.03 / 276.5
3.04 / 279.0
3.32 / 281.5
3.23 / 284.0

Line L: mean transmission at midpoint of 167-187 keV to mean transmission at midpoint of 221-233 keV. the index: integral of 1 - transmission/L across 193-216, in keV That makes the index -1.8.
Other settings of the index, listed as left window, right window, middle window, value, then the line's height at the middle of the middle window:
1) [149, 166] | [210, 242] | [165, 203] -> -1.6 keV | 3.08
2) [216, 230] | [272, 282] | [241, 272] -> 0.6 keV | 2.9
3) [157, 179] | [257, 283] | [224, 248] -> -1.5 keV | 2.9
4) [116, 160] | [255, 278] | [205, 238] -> -2.0 keV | 2.77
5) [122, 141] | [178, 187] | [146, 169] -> -0.3 keV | 3.13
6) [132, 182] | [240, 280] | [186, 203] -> -0.8 keV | 3.07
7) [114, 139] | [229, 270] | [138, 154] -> -2.5 keV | 2.74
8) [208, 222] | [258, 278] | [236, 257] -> -3.0 keV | 2.78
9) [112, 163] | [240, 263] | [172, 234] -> -2.6 keV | 2.95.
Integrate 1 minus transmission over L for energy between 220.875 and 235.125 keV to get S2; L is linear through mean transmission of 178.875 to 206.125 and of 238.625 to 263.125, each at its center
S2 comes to 1.5 keV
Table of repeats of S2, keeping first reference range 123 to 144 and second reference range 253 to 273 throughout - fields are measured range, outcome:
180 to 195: -1.89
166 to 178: -1.11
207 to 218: -1.22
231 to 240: -1.52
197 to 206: -1.14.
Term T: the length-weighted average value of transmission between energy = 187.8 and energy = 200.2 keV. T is 3.2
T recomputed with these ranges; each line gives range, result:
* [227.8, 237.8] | 3.03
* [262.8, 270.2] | 2.42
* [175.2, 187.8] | 3.25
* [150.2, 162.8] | 3.17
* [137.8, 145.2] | 3.17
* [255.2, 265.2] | 2.58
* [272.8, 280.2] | 2.99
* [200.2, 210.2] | 3.19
